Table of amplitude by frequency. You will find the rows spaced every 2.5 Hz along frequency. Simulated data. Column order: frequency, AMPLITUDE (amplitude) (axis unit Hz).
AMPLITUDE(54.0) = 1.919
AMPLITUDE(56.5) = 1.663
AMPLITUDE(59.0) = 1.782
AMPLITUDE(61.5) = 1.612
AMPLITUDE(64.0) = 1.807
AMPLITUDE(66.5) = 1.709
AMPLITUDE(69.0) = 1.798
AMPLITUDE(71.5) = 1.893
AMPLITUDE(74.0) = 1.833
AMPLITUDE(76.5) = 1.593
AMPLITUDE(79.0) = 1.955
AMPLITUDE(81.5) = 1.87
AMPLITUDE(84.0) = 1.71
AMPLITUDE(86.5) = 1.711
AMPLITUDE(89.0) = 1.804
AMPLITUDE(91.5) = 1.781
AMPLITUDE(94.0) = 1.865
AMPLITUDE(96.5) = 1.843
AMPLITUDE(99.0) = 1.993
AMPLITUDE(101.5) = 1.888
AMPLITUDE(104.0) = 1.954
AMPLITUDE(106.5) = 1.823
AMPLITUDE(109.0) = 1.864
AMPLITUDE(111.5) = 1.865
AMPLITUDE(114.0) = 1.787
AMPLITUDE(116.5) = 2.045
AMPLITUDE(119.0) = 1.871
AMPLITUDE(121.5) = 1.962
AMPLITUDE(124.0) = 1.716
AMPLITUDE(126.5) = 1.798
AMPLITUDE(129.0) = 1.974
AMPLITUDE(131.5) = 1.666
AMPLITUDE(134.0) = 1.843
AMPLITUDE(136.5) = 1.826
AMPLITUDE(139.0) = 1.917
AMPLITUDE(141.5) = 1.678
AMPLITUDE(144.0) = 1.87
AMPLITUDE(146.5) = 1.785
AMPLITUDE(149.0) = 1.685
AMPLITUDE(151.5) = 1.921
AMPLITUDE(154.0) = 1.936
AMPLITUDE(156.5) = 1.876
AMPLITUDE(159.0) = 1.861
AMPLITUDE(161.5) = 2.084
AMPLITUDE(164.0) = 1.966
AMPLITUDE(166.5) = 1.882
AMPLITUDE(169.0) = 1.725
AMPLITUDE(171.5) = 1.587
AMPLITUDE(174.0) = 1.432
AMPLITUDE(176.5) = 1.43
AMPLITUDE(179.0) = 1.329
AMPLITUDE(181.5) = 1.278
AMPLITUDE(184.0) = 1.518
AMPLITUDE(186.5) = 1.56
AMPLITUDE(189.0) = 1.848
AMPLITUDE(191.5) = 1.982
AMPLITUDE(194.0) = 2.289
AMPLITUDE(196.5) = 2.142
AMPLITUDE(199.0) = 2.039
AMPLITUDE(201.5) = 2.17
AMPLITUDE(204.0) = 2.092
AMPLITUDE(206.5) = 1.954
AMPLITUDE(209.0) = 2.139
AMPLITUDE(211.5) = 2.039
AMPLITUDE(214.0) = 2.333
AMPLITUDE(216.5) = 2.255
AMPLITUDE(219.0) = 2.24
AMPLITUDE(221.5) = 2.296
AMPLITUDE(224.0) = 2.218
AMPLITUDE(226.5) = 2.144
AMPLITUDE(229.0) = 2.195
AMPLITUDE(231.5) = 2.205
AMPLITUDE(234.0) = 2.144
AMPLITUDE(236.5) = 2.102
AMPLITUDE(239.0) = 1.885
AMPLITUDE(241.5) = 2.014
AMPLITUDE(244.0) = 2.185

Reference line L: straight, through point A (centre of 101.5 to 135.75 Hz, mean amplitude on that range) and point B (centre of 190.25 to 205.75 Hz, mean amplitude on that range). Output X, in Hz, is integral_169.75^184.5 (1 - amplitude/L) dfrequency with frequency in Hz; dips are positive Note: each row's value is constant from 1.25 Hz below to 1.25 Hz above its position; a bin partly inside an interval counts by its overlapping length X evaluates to 4.4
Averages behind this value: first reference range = 1.86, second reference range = 2.11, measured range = 1.43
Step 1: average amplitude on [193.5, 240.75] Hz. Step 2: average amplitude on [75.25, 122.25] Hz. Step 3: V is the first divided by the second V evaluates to 1.16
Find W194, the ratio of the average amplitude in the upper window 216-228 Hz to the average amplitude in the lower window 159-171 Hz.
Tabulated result 1.2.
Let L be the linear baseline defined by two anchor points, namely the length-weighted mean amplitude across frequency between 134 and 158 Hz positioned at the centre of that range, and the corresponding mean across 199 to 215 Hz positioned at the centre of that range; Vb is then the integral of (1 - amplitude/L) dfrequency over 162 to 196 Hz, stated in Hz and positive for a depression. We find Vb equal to 4.9 Hz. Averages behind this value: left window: 1.83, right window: 2.11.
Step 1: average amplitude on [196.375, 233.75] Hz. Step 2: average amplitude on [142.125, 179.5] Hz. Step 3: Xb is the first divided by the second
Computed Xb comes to 1.2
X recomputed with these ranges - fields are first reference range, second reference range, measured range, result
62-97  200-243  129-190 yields 7.7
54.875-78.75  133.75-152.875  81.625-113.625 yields -1.1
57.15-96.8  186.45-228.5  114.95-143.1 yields 1.0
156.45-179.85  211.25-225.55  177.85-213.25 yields 2.1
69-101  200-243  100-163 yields 2.3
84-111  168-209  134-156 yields -0.2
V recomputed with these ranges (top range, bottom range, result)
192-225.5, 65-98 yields 1.20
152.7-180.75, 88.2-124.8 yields 0.92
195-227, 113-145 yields 1.17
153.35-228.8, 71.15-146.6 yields 1.05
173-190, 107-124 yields 0.79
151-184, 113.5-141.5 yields 0.92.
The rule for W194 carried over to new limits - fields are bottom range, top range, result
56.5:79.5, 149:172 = 1.06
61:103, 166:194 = 0.90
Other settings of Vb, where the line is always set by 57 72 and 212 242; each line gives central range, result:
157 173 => 1.3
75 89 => 0.2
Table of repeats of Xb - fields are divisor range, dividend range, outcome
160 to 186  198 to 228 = 1.33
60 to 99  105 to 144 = 1.03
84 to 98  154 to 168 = 1.07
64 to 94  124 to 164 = 1.03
